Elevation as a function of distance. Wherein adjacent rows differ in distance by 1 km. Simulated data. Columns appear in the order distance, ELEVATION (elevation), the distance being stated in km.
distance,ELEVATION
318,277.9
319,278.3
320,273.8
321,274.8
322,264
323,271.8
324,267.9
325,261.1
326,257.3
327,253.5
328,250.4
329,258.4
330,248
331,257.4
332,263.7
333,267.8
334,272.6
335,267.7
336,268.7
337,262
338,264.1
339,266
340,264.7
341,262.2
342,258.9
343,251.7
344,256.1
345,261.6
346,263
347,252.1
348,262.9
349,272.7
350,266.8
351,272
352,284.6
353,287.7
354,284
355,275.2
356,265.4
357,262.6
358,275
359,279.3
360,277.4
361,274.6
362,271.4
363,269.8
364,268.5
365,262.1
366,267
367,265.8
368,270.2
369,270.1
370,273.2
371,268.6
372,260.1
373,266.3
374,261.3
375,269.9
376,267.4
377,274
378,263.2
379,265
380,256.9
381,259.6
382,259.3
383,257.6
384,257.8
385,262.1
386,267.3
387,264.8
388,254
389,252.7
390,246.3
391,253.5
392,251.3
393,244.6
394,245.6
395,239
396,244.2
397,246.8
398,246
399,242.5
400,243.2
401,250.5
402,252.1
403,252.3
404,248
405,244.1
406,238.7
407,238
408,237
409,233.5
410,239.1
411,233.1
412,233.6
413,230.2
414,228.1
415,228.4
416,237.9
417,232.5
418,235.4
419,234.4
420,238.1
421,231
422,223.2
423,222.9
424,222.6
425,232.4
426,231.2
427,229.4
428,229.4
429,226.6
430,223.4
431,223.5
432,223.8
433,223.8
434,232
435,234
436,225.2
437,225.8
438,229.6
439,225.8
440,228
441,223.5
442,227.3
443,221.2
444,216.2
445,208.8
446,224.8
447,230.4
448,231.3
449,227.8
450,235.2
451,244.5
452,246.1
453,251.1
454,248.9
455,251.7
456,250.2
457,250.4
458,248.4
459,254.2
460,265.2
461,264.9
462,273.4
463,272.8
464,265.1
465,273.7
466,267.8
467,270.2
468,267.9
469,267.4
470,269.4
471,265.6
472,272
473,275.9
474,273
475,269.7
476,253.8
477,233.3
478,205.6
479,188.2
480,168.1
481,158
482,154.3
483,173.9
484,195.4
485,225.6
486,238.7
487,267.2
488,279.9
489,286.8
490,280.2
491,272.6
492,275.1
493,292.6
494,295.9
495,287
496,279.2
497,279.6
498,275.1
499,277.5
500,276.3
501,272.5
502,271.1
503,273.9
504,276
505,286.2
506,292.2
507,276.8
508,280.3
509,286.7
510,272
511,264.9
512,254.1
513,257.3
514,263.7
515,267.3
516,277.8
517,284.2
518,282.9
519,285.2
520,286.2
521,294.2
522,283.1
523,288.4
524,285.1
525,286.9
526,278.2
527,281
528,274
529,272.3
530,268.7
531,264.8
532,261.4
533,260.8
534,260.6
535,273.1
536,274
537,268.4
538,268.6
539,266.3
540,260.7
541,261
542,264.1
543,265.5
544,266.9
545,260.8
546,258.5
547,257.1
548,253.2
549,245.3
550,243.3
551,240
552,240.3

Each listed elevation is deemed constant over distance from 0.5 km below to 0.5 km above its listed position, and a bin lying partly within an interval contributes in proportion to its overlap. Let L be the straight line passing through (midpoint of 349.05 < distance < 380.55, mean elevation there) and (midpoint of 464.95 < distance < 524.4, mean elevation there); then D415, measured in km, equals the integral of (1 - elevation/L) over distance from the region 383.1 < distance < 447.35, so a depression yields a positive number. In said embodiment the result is 7.4 km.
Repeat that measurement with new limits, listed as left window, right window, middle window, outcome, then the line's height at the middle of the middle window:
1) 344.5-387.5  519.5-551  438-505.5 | 4.57 km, 268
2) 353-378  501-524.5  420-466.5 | 6.24 km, 274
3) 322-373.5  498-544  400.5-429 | 3.61 km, 269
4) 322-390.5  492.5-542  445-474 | 1.75 km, 272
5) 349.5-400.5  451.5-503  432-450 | 2.22 km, 258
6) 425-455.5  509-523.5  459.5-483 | 0.29 km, 249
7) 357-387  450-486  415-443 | 2.69 km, 253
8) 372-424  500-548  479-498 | 1.52 km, 265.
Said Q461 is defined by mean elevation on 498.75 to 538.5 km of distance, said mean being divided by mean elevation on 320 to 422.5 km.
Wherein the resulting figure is 1.07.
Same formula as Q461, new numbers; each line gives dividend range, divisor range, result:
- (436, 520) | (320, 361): 0.95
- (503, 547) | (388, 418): 1.13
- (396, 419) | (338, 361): 0.89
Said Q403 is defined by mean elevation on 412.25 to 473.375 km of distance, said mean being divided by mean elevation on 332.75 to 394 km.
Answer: 0.91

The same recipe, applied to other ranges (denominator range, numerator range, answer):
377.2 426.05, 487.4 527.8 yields 1.14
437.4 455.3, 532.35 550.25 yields 1.13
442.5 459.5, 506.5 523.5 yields 1.16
